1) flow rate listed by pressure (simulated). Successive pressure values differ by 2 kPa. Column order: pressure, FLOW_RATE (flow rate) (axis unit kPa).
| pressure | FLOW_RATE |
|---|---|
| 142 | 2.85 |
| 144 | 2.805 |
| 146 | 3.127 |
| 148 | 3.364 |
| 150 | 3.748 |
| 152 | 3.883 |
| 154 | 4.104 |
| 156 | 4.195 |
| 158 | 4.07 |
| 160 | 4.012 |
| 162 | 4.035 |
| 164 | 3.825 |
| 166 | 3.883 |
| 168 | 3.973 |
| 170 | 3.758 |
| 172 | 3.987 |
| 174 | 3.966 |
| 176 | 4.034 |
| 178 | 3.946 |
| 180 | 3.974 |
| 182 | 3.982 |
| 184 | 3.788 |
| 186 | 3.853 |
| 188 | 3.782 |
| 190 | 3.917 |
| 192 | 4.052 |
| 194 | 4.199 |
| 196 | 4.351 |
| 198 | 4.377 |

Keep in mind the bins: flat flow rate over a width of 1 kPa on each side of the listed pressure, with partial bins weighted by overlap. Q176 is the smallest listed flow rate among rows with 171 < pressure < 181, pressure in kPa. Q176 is 3.946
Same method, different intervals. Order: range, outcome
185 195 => 3.782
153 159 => 4.07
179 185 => 3.788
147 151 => 3.364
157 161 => 4.012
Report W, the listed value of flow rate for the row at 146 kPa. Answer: 3.127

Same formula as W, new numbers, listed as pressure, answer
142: 2.85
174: 3.966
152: 3.883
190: 3.917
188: 3.782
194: 4.199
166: 3.883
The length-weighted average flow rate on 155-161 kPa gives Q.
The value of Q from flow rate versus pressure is 4.09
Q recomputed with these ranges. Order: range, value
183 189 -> 3.81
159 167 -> 3.94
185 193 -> 3.9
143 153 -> 3.39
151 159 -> 4.06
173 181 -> 3.98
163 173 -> 3.89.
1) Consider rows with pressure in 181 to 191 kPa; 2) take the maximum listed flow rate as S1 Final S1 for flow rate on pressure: 3.982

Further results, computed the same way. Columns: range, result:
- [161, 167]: 4.035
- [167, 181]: 4.034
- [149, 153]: 3.883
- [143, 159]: 4.195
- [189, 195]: 4.199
